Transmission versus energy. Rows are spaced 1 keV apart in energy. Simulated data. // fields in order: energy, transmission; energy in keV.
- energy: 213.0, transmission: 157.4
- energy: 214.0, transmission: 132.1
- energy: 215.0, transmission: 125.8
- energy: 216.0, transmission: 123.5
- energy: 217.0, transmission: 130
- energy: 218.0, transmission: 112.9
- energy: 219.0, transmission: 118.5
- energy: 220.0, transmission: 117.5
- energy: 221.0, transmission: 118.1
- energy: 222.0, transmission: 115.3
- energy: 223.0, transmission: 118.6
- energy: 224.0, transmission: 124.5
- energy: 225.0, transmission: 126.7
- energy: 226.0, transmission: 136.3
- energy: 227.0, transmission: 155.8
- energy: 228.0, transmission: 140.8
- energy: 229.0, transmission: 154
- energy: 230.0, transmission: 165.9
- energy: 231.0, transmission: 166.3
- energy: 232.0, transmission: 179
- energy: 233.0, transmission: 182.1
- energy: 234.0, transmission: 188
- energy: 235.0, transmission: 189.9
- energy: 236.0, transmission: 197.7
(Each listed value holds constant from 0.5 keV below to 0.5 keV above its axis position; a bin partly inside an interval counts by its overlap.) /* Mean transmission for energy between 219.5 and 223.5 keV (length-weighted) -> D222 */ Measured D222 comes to 117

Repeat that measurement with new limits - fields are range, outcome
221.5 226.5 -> 124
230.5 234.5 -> 179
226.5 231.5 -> 157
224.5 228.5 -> 140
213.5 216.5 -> 127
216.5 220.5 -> 120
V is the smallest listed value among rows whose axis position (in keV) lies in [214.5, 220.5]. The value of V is 112.9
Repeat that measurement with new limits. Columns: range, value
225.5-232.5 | 136.3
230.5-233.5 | 166.3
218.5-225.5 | 115.3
